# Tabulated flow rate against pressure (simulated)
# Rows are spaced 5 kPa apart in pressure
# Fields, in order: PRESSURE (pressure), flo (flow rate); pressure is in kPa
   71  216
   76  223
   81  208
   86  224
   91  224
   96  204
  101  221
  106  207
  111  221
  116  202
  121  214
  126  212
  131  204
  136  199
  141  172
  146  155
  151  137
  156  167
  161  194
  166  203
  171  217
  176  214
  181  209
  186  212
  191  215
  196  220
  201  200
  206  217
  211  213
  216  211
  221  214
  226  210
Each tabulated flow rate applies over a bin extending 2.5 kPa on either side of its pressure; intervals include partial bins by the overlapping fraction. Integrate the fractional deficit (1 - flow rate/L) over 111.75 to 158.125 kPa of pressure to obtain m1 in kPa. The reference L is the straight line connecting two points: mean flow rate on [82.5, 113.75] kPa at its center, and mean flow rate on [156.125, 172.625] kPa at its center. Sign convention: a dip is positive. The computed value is 4.6 kPa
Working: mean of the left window 216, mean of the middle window 186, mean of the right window 199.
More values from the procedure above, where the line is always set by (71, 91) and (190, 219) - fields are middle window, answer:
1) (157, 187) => 1.2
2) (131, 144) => 1.7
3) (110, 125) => 0.4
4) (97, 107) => 0.2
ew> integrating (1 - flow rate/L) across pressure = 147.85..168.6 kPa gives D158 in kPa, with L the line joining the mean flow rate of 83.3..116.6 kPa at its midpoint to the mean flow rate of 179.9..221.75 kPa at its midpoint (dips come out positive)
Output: 3.8 kPa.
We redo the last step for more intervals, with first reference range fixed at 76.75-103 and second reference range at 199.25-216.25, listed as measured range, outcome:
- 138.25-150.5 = 3.09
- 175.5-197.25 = -0.20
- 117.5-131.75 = 0.31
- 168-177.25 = -0.12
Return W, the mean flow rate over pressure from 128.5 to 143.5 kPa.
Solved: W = 192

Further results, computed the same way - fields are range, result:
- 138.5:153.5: 155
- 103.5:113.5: 214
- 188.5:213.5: 213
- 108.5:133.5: 211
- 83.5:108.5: 216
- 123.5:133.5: 208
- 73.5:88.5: 218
